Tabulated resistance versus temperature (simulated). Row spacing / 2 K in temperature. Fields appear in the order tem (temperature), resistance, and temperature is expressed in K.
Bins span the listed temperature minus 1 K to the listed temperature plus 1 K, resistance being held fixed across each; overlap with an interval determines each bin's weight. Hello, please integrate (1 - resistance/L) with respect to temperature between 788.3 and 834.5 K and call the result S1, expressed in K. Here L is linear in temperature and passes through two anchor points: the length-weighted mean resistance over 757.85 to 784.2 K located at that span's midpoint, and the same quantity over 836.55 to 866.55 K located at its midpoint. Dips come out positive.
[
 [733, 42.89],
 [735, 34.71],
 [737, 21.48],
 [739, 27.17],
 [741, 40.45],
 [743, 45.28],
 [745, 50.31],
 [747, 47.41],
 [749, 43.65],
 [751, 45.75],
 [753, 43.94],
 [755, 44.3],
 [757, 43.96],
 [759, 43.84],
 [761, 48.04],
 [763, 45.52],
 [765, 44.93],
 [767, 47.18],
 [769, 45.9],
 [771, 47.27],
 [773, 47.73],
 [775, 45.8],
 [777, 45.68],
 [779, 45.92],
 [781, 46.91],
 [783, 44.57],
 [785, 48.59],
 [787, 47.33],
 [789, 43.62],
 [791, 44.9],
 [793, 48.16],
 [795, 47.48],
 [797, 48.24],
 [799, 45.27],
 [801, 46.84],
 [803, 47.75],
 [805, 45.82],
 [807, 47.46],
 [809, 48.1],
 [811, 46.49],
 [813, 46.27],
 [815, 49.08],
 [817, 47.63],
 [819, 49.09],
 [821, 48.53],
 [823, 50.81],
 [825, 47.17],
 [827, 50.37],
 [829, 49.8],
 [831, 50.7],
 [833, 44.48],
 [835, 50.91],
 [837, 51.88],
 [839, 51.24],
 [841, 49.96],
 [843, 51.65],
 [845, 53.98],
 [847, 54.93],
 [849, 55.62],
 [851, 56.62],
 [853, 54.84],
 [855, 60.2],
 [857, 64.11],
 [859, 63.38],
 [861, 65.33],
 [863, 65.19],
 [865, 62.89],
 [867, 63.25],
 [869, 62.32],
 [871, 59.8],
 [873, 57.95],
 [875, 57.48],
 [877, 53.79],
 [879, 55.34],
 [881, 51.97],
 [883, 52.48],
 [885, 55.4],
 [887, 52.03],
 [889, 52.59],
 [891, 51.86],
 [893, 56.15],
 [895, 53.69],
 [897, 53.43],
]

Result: 3.8 K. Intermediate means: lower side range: 46.1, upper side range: 57.7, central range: 47.6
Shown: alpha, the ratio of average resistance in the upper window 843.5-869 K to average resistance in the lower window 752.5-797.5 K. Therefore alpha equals 1.3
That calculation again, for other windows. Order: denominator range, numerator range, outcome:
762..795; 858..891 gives 1.25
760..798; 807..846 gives 1.06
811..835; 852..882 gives 1.23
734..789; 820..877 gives 1.27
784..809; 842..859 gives 1.21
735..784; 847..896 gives 1.32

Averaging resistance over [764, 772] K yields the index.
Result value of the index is 46.3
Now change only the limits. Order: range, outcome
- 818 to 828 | 49.2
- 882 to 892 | 52.9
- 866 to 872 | 61.8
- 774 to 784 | 45.8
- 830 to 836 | 48.7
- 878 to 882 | 53.7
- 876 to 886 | 53.8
